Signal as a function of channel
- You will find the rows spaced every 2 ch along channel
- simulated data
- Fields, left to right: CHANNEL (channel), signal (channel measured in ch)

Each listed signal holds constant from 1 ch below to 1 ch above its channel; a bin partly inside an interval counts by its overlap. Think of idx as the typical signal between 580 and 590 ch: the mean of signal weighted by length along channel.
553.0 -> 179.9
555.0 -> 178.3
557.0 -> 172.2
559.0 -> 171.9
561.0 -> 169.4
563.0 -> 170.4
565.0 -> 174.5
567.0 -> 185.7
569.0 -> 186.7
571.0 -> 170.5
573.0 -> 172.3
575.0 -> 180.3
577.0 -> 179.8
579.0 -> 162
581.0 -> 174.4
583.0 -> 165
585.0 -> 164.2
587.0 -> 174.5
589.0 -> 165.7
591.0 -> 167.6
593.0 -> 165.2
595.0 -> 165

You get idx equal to 169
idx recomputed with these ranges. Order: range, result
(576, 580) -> 171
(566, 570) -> 186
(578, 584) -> 167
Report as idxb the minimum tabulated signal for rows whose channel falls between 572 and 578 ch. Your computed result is 172.3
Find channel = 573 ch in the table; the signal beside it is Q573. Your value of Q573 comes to 172.3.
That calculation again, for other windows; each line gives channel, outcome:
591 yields 167.6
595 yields 165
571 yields 170.5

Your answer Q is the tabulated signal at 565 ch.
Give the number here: 174.5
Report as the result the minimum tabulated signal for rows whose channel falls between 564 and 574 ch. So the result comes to 170.5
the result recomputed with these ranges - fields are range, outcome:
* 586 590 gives 165.7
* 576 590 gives 162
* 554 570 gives 169.4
